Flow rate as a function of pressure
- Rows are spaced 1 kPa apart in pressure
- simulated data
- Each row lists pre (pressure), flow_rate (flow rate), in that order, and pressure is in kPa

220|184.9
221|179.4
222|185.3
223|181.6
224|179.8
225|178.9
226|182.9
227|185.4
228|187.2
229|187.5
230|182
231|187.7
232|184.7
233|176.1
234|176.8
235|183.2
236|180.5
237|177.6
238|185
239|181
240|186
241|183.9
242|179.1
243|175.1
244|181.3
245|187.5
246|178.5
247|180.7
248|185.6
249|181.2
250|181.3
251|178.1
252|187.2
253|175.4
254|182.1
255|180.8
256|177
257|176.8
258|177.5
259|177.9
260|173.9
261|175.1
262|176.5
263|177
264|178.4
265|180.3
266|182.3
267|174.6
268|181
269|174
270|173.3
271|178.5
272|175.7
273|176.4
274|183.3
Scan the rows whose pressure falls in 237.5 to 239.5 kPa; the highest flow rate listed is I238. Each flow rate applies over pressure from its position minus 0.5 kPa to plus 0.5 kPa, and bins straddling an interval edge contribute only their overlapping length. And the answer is 185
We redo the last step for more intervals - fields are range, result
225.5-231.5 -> 187.7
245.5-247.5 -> 180.7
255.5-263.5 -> 177.9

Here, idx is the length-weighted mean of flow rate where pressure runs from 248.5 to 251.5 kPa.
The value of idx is 180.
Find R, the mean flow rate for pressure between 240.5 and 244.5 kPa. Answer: 180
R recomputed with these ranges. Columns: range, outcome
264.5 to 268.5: 180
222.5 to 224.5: 181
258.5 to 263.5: 176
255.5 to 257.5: 177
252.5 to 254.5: 179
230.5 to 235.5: 182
